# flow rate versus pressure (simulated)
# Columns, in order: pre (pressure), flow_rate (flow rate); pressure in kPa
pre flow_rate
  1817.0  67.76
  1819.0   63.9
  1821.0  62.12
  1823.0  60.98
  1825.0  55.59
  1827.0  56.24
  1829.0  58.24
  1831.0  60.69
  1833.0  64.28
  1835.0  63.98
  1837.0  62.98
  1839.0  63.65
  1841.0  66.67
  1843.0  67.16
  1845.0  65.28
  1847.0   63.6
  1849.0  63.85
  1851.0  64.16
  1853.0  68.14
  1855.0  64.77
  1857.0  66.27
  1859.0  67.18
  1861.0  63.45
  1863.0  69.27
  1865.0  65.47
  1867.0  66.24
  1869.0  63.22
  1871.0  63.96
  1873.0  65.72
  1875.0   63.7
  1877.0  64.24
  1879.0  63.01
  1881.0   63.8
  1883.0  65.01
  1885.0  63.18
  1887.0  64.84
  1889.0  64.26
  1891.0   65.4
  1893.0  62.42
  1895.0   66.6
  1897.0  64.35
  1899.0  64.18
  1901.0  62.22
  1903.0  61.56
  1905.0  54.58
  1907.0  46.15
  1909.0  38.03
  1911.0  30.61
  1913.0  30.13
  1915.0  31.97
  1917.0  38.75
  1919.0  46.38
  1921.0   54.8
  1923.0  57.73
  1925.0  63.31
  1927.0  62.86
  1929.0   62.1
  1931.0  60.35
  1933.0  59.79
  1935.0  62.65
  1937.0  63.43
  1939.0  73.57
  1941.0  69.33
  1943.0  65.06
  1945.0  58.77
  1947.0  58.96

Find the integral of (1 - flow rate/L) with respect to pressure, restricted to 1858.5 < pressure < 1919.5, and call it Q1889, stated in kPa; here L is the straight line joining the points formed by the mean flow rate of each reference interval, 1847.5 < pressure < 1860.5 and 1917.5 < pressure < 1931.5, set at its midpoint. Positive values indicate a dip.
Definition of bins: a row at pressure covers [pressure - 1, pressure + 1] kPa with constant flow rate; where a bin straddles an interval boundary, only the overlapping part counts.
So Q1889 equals 3.7 kPa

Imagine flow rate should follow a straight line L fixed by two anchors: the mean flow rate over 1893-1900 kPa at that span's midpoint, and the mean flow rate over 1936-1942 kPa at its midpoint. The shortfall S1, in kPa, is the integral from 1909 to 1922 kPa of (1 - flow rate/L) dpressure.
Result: 5.4 kPa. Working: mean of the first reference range 64.7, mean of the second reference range 68.8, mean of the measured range 38.7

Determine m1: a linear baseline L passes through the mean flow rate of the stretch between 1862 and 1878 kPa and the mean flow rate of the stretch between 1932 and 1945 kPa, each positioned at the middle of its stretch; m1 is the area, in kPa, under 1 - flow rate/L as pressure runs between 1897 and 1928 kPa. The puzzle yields 7.20 kPa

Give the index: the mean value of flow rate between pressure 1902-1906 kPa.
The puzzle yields 58.1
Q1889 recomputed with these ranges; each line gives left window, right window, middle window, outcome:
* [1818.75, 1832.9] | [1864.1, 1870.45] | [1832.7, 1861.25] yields -1.25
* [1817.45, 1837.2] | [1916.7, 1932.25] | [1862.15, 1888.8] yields -2.66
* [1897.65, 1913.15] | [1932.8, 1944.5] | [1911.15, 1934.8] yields 3.02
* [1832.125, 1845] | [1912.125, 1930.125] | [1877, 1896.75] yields -2.87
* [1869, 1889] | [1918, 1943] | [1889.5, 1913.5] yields 3.23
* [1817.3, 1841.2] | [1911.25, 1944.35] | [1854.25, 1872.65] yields -1.83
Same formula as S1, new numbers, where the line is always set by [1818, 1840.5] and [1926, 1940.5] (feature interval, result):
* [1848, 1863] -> -0.9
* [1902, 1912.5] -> 2.9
